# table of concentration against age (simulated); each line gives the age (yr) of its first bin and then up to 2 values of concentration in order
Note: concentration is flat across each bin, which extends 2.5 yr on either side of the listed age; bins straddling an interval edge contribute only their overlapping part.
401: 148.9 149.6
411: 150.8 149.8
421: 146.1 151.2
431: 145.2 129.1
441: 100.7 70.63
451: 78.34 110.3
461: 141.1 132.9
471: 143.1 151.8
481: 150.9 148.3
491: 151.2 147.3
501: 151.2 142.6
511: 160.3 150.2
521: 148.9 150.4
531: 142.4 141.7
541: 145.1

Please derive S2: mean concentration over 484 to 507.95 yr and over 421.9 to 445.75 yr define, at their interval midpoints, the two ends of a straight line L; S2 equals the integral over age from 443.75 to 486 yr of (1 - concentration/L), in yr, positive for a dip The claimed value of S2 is 4.3 yr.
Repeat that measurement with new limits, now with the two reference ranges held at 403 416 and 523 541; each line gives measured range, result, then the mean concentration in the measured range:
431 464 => 8.9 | 108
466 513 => -0.6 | 149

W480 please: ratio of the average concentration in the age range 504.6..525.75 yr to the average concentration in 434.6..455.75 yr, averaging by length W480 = 1.6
